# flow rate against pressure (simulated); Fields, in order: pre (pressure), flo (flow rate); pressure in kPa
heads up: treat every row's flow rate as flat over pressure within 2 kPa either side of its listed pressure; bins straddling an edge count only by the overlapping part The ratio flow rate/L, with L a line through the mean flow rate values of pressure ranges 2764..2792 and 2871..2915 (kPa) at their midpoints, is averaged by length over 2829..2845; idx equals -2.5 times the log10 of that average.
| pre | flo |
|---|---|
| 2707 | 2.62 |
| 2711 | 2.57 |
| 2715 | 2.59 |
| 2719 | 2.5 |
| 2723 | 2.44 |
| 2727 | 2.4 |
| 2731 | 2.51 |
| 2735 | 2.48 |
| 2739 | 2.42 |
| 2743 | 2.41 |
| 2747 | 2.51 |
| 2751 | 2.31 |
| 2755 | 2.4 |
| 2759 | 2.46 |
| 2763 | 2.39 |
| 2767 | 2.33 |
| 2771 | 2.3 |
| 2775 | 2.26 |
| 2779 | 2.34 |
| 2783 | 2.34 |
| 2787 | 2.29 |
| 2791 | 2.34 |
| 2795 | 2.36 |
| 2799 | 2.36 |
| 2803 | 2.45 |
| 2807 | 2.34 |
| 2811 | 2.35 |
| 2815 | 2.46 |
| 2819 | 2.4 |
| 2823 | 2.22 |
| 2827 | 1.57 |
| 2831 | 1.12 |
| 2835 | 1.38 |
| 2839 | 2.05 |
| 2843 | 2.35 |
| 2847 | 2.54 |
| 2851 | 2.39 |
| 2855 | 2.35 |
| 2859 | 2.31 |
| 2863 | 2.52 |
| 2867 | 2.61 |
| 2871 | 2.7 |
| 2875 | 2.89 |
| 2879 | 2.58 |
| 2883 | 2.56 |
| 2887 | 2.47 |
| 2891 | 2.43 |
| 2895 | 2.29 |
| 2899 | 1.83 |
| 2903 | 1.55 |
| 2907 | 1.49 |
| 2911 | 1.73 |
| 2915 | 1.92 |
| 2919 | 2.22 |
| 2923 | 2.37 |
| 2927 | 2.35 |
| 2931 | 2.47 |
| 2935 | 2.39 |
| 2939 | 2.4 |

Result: 0.29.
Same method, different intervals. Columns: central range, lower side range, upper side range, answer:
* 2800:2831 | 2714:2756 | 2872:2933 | 0.07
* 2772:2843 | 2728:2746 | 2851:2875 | 0.15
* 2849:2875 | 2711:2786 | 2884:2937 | -0.14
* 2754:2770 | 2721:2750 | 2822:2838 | -0.09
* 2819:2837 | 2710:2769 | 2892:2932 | 0.32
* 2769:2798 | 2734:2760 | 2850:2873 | 0.06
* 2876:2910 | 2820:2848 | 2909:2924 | -0.09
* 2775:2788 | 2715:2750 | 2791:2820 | 0.04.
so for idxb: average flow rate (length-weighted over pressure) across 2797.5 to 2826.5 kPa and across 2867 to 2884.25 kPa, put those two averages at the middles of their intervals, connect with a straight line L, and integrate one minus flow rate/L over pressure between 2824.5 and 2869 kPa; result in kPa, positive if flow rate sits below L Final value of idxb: 7.4 kPa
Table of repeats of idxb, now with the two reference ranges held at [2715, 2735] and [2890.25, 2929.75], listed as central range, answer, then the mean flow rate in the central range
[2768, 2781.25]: 0.28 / 2.3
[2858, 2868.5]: -1.77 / 2.49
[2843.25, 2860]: -1.84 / 2.4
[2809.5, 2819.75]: -0.70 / 2.41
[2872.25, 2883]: -3.11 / 2.7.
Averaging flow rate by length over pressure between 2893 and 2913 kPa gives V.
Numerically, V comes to 1.78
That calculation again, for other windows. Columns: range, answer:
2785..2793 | 2.31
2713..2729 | 2.48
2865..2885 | 2.67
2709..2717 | 2.58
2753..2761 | 2.43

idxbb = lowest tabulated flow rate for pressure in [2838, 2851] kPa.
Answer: 2.05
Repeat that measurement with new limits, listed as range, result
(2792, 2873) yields 1.12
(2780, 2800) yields 2.29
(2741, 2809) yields 2.26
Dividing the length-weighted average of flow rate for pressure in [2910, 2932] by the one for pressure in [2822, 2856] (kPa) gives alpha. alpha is 1.10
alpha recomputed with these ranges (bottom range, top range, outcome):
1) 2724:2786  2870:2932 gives 0.93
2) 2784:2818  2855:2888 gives 1.08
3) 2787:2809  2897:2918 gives 0.73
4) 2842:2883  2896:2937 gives 0.81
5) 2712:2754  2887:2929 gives 0.83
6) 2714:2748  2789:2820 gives 0.96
